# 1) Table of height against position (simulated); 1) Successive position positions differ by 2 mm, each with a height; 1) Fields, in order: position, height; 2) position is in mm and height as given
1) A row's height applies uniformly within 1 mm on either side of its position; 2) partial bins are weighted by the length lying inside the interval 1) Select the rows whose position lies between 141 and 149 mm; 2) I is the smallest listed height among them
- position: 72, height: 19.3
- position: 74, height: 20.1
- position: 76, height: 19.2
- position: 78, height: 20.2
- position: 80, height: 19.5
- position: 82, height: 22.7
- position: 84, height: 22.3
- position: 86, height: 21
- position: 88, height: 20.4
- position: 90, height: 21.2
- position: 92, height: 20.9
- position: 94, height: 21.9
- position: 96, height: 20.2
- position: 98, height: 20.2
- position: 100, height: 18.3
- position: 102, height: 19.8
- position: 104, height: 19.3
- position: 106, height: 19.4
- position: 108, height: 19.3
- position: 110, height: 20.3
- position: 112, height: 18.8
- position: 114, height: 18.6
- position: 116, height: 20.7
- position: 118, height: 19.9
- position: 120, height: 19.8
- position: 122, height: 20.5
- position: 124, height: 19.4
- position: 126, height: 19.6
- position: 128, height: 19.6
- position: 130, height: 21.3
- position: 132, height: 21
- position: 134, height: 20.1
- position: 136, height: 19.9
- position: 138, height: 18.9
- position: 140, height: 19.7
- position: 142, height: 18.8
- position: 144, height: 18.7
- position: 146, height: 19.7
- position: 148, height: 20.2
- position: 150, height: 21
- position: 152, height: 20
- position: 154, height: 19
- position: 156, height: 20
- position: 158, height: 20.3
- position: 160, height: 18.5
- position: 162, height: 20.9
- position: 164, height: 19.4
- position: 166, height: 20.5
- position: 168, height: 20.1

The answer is 18.7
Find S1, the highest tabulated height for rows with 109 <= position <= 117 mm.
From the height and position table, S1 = 20.7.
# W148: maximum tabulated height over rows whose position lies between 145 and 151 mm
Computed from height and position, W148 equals 21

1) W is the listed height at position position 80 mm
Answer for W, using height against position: 19.5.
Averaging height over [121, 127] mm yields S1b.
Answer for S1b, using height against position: 19.8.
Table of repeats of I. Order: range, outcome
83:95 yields 20.4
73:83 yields 19.2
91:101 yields 18.3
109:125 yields 18.6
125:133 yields 19.6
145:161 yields 18.5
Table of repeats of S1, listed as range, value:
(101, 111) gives 20.3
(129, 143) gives 21.3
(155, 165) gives 20.9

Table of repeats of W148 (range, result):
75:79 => 20.2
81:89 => 22.7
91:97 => 21.9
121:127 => 20.5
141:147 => 19.7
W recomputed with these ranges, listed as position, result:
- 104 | 19.3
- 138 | 18.9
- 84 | 22.3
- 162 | 20.9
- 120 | 19.8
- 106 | 19.4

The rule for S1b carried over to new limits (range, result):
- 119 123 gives 20.1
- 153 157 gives 19.5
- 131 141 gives 19.9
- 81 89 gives 21.6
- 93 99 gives 20.8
